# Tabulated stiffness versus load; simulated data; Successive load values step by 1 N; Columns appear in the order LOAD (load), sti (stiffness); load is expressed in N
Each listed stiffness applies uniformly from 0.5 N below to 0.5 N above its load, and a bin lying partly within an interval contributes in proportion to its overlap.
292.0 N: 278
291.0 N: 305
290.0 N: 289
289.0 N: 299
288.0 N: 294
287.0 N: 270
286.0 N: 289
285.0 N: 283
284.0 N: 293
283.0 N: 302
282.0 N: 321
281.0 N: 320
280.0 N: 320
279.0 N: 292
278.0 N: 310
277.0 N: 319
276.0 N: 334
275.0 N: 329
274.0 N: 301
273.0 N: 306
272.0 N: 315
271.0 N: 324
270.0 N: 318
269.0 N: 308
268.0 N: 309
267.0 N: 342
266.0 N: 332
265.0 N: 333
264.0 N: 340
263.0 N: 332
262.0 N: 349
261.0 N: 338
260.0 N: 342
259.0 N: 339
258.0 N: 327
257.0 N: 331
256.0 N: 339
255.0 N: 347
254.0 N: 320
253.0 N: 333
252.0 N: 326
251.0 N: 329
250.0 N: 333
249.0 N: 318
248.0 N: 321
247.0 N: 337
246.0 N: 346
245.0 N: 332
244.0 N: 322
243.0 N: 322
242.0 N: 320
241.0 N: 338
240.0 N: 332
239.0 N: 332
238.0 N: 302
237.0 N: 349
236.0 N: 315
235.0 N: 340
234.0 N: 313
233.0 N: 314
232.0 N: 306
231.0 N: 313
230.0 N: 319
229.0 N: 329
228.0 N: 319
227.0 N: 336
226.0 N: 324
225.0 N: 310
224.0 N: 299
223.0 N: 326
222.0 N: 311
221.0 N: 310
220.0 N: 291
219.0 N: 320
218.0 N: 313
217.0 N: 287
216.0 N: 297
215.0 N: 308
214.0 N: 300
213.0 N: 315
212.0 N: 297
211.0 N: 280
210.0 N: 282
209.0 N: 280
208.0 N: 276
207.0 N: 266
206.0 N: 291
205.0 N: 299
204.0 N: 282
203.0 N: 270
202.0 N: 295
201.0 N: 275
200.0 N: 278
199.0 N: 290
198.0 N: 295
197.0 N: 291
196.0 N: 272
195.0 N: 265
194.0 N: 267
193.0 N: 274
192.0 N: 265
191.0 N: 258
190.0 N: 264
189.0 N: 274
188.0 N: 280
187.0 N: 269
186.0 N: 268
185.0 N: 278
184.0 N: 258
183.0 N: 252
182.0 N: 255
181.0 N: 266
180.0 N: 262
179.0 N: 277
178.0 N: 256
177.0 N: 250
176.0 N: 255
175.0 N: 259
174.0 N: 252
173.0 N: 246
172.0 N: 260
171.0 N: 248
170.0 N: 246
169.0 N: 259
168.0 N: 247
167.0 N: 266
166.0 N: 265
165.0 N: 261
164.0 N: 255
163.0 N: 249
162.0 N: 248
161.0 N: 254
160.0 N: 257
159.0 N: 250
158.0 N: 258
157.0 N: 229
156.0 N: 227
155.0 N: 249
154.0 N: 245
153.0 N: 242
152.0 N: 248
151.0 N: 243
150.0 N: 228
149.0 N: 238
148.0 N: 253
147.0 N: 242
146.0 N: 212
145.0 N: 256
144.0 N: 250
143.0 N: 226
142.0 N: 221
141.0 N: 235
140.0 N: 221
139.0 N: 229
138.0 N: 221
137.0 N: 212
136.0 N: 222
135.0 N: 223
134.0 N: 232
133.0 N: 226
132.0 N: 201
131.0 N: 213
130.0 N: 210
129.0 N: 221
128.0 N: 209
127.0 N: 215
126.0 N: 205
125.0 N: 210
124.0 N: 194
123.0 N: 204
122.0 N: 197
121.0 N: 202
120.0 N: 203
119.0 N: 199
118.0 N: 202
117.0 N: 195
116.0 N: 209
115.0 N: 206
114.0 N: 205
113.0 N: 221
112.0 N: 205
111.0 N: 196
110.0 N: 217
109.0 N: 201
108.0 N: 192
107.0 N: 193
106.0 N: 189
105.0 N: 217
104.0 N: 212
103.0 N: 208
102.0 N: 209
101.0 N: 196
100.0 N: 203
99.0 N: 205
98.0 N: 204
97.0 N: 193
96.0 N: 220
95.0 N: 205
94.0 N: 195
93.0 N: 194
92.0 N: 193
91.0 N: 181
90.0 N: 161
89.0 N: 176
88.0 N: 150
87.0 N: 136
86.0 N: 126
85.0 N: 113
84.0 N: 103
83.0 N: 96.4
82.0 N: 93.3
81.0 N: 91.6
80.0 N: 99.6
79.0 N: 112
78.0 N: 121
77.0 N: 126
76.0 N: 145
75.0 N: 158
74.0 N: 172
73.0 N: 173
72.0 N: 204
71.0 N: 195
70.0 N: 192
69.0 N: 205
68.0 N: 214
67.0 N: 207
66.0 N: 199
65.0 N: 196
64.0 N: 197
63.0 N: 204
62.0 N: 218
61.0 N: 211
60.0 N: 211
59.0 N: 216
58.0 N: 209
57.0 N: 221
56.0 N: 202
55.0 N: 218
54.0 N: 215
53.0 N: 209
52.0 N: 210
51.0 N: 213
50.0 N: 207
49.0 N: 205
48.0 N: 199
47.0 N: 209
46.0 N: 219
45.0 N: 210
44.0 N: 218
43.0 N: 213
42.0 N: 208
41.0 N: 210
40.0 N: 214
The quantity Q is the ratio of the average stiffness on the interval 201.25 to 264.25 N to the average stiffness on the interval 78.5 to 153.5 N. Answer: 1.59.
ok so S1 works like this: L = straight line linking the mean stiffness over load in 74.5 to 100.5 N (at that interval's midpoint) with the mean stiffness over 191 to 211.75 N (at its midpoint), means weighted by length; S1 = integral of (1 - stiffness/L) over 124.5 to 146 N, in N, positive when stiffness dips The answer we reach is -1.6 N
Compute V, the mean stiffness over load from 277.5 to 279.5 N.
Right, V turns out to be 301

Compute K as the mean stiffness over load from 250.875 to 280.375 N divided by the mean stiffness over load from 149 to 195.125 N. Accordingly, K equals 1.3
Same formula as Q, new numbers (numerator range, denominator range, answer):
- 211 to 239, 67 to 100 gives 1.93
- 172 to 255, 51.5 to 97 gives 1.69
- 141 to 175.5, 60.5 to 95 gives 1.50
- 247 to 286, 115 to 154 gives 1.46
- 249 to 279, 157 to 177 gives 1.29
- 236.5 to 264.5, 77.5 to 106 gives 2.01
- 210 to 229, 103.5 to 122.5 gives 1.51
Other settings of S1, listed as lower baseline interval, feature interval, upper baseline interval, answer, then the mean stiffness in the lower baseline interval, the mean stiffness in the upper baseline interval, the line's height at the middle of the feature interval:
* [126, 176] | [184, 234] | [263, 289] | -3.57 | 238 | 312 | 273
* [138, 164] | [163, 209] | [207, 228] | 0.94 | 240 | 303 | 273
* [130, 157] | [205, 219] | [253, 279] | -0.41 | 231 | 327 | 285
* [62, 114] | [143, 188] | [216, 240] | 0.37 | 177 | 316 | 254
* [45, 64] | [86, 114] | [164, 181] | 4.22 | 210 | 257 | 228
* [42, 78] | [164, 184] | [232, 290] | 0.87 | 200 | 321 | 269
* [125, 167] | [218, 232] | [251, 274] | -0.80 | 234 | 329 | 298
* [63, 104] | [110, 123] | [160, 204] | -0.14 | 170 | 265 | 202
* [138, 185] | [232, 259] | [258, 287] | -2.40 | 248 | 319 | 301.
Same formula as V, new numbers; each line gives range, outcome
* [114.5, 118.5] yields 203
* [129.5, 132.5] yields 208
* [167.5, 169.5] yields 253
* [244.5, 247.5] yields 338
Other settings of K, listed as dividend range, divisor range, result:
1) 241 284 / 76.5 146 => 1.70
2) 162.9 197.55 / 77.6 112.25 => 1.53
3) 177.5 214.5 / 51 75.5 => 1.36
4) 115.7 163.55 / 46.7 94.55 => 1.28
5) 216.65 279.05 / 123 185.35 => 1.35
